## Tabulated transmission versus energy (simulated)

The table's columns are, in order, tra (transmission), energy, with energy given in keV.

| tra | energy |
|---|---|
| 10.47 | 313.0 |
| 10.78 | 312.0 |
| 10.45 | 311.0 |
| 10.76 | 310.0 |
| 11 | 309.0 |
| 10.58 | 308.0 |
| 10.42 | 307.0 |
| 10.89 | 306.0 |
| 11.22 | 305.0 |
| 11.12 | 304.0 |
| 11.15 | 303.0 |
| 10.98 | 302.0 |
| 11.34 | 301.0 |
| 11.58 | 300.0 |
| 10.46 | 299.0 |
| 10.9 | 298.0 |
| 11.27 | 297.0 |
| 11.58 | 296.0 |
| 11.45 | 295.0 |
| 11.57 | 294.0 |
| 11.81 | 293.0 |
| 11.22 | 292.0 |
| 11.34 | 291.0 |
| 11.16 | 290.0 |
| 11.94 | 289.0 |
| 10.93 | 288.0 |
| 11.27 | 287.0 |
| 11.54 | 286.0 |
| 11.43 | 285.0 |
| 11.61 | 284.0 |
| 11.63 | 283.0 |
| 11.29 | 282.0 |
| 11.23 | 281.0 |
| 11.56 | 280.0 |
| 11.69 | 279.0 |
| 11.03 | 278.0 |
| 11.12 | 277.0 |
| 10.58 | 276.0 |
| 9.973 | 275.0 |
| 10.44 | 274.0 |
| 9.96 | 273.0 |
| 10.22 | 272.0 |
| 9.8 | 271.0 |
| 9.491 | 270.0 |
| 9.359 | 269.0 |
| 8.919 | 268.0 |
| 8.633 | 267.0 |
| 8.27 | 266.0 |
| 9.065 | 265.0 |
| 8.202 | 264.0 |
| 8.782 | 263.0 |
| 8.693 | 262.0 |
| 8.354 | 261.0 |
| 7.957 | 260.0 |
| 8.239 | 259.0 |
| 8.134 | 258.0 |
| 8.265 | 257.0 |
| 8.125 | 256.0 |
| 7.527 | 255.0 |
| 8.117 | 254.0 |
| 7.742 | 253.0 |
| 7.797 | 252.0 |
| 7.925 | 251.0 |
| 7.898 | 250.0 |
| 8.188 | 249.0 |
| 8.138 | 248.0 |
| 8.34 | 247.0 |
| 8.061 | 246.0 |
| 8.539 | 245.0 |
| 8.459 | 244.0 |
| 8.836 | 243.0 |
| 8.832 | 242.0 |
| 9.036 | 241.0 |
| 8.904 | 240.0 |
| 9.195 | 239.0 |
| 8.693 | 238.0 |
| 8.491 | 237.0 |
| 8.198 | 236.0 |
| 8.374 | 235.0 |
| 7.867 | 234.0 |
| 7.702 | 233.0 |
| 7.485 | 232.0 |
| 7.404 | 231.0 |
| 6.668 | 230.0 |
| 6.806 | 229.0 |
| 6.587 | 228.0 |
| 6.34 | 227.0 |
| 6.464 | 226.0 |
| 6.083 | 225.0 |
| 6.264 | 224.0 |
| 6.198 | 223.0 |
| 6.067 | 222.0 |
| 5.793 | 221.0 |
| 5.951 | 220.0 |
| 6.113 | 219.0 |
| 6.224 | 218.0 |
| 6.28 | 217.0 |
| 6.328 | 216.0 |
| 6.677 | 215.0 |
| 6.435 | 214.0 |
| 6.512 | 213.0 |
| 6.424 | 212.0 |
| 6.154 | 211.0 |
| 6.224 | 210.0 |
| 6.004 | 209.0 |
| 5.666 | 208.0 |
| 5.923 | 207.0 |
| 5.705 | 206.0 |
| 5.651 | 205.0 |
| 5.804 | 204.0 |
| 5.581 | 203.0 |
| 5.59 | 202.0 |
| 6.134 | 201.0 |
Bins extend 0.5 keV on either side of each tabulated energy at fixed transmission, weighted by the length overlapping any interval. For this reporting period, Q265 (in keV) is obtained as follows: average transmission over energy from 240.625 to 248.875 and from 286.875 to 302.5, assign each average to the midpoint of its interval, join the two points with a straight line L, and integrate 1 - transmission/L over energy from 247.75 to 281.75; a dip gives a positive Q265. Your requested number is 1.9 keV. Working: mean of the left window 8.51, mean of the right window 11.3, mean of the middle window 9.12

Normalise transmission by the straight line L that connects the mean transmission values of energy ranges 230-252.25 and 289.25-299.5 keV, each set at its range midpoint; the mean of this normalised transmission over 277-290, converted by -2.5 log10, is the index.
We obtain -0.07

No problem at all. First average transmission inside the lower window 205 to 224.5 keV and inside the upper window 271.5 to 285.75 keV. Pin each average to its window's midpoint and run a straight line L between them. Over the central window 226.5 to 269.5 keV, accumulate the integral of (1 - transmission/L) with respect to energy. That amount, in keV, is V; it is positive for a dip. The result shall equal 2.20 keV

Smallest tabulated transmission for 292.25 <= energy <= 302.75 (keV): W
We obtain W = 10.46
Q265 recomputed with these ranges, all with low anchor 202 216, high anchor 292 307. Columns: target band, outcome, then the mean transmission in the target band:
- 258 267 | 0.7 keV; 8.44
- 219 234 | 1.0 keV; 6.59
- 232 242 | -1.1 keV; 8.46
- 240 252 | -0.3 keV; 8.38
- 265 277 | -0.1 keV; 9.64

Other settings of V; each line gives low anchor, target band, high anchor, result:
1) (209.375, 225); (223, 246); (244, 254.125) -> -1.5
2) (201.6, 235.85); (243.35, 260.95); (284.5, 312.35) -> 0.6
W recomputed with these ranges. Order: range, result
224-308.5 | 6.083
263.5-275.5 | 8.202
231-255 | 7.404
